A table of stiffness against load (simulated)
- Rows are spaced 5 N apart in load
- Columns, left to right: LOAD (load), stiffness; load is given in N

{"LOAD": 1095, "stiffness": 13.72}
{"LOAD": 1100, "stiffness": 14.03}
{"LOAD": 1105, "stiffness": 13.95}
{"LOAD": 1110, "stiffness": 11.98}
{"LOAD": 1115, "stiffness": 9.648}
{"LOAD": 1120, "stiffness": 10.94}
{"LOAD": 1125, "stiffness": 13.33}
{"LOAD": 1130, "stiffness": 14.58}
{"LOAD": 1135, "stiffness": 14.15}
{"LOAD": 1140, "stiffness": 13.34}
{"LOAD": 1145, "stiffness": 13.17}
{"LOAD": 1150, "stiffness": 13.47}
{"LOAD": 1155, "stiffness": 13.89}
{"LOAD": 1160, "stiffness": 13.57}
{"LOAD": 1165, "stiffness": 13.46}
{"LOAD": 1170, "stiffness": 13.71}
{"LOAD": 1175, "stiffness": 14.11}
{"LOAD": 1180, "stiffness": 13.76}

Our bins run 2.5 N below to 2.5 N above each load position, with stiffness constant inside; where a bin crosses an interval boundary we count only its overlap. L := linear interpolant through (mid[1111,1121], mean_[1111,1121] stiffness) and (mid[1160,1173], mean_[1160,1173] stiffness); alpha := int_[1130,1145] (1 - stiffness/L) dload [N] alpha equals -2.6 N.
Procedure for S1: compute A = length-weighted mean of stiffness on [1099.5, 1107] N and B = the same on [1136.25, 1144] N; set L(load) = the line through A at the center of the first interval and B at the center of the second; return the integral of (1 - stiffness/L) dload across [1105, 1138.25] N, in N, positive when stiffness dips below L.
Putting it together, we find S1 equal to 2.7 N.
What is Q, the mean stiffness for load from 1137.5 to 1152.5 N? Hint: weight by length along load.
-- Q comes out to 13.3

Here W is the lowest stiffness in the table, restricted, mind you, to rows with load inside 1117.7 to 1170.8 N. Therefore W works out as 10.94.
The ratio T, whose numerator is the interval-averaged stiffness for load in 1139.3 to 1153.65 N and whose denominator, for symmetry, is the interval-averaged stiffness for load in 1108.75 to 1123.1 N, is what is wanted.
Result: 1.23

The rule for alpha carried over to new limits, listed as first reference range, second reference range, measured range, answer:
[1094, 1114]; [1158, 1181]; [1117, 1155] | 0.4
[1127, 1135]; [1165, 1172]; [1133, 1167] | 1.0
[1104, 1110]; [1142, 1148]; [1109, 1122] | 2.4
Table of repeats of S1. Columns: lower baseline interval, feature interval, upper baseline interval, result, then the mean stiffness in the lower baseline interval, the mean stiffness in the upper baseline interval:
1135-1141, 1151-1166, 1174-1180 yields 0.2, 13.7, 14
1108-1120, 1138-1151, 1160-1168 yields -0.9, 10.8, 13.5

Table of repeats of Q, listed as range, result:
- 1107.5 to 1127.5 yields 11.5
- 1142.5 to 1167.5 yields 13.5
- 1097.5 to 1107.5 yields 14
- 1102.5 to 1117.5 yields 11.9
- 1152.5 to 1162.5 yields 13.7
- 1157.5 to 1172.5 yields 13.6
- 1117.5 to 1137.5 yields 13.2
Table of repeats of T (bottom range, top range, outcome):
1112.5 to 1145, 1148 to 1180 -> 1.08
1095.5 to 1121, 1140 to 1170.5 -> 1.10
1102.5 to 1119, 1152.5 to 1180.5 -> 1.17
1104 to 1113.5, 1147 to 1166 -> 1.09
